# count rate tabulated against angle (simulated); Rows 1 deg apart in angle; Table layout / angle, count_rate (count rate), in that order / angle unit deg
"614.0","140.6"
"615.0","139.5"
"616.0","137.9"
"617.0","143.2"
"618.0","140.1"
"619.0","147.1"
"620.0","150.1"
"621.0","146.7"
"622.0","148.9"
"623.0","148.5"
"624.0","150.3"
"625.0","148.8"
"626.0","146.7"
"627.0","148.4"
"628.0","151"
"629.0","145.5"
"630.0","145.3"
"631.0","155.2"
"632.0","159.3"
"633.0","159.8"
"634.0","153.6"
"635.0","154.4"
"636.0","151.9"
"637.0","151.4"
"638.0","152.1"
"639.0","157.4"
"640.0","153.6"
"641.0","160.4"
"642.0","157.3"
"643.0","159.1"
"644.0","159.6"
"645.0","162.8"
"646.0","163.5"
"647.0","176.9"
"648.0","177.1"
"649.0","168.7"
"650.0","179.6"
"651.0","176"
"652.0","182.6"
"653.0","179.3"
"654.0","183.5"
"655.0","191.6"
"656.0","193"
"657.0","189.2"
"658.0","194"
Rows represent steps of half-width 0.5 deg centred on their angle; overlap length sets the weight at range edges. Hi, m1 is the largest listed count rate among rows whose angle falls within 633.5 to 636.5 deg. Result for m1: 154.4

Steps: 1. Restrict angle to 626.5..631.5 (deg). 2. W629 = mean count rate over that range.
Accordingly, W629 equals 149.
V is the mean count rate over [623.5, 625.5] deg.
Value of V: 150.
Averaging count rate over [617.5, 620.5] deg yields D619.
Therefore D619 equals 146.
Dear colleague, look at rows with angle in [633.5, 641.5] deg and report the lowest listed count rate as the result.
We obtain 151.4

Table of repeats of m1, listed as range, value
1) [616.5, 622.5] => 150.1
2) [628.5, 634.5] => 159.8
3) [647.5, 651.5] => 179.6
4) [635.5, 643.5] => 160.4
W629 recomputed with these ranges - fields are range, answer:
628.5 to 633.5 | 153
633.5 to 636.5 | 153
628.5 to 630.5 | 145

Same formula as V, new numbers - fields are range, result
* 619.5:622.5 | 149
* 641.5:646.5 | 160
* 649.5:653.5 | 179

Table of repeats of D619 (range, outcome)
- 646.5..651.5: 176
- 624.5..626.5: 148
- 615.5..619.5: 142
